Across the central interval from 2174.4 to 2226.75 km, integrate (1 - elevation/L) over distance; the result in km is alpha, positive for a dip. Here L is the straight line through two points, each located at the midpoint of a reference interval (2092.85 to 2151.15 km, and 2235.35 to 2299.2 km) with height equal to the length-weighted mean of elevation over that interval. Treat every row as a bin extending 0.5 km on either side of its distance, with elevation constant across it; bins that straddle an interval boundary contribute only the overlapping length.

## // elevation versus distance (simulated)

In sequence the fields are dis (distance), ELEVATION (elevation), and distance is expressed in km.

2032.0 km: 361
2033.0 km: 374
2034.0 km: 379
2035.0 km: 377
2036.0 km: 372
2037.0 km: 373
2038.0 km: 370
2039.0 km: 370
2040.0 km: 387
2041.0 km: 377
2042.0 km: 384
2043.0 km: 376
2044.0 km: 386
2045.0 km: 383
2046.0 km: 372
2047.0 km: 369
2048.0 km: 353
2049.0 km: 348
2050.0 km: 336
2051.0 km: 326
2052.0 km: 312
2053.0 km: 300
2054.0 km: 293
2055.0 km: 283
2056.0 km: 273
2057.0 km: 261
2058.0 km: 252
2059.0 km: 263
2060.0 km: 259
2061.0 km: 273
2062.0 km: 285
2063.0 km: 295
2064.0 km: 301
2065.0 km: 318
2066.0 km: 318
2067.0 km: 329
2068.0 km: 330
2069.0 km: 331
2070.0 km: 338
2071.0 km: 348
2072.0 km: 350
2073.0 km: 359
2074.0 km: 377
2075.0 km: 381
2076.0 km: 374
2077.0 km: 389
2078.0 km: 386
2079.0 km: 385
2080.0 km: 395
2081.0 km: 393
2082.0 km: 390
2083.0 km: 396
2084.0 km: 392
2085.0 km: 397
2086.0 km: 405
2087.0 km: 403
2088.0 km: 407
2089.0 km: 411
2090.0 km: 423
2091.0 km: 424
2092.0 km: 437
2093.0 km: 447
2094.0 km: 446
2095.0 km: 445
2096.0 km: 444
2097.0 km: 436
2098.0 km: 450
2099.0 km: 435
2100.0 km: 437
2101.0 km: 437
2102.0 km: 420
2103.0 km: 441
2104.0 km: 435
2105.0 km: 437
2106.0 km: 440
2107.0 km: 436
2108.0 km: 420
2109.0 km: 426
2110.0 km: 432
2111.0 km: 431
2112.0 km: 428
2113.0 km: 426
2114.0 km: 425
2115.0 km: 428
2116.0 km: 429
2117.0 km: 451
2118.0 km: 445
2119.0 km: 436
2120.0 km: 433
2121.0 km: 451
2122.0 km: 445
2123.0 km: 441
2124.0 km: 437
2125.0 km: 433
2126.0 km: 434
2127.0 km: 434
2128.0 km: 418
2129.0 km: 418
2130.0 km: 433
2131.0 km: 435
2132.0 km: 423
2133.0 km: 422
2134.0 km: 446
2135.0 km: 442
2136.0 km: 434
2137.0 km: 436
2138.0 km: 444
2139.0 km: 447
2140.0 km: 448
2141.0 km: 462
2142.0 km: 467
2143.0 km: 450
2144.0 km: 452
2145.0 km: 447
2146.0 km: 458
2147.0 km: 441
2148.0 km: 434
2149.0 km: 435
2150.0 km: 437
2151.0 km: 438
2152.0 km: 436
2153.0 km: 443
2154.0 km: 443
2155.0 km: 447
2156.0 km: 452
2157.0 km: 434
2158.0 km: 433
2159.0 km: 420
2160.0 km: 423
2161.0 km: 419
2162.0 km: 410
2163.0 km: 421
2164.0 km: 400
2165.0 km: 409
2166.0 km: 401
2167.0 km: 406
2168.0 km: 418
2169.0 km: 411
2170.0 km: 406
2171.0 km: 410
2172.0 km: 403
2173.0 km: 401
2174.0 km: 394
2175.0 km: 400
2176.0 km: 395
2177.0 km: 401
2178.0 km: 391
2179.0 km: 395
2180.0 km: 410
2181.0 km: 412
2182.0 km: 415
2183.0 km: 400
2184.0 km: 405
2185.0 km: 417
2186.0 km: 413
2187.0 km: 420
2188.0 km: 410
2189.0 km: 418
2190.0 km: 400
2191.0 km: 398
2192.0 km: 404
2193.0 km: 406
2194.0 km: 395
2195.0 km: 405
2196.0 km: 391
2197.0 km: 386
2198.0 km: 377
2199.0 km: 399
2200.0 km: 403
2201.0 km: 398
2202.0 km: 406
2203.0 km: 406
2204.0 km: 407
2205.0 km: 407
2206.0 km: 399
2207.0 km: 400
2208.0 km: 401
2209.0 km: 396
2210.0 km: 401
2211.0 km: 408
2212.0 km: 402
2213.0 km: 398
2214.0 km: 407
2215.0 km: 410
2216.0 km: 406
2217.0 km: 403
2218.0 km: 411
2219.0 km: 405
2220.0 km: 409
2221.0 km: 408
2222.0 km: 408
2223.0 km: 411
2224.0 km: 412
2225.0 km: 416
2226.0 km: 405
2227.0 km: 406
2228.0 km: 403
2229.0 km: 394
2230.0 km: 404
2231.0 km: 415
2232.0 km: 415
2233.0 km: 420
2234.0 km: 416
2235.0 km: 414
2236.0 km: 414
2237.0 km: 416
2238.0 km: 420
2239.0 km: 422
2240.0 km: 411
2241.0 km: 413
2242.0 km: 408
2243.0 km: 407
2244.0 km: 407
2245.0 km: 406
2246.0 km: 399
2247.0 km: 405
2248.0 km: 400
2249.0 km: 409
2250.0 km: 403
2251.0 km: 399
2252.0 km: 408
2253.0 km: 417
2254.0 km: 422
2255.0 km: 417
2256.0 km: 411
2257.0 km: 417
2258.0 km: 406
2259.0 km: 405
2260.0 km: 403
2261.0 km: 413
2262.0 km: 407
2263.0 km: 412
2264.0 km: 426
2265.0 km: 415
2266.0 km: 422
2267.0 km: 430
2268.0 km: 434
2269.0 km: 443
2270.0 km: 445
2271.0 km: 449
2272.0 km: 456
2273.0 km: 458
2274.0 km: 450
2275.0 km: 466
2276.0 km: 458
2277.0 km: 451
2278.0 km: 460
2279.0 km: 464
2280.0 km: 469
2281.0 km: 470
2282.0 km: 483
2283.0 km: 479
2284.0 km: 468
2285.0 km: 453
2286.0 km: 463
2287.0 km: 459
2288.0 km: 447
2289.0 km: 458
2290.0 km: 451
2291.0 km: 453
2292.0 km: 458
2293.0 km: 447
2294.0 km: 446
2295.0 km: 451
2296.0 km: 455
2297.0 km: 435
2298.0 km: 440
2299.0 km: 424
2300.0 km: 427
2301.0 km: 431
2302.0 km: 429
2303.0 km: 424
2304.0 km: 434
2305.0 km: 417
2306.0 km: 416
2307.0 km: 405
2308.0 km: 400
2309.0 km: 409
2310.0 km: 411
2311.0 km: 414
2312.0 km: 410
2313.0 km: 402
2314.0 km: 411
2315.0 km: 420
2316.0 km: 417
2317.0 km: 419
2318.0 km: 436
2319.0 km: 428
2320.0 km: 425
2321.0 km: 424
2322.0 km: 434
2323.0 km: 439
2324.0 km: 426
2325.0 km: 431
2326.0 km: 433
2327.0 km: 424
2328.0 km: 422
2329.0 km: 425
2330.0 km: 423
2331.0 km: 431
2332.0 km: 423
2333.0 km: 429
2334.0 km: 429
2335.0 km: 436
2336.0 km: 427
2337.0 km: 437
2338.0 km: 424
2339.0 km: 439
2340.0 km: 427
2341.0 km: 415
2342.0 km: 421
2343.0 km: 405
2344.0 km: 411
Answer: 3.8 km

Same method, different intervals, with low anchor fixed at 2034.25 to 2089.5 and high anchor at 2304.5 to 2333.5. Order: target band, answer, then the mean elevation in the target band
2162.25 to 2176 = -0.97 km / 406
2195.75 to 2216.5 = -0.59 km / 400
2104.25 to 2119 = -2.82 km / 433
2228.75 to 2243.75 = -0.56 km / 413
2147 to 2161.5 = -2.34 km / 435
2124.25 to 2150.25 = -4.86 km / 440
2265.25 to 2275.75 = -0.97 km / 445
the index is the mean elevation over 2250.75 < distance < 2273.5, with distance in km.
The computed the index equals 423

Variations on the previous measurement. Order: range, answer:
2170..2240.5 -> 405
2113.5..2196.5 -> 424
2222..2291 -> 427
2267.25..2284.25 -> 458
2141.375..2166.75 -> 434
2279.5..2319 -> 437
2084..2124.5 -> 431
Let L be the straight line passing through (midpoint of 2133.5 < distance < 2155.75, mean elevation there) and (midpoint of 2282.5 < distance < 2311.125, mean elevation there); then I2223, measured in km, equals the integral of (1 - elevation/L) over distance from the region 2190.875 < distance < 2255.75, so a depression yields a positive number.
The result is 5.2 km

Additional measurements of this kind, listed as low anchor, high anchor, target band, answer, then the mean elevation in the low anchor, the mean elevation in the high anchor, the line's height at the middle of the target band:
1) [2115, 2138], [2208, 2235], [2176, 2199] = 0.8 km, 435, 407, 417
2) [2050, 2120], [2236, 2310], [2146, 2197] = -1.3 km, 382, 431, 404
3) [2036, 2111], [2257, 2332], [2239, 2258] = 0.6 km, 373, 435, 422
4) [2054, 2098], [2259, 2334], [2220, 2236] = 0.1 km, 362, 435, 412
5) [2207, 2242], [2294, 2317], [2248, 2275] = -0.5 km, 409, 422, 415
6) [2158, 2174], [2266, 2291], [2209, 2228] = 1.1 km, 411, 456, 432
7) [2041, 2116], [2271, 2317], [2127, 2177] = -3.7 km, 377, 441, 399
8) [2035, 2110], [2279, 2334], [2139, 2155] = -2.2 km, 373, 435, 392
